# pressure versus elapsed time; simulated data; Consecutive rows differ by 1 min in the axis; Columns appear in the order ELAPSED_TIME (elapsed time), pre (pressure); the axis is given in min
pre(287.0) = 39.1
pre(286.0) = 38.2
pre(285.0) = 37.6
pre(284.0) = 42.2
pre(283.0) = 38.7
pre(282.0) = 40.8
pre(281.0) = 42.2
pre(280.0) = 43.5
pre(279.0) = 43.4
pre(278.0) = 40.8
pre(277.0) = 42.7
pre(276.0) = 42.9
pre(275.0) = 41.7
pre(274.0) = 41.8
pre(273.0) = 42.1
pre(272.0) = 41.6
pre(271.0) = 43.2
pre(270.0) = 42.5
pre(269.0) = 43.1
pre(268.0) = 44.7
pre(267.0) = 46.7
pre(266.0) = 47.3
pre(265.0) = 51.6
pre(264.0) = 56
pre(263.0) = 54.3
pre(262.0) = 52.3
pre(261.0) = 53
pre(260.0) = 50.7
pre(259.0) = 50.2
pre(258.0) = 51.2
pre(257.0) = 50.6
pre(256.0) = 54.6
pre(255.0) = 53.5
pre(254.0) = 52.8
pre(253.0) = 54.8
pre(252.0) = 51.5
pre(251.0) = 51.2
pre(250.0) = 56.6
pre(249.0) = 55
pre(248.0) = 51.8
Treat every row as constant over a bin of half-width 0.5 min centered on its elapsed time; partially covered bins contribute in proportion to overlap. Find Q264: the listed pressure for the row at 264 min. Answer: 56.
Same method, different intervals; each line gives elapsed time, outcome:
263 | 54.3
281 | 42.2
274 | 41.8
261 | 53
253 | 54.8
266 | 47.3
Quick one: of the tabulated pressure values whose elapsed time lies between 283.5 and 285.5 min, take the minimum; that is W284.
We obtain 37.6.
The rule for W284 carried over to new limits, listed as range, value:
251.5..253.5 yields 51.5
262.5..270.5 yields 42.5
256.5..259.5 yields 50.2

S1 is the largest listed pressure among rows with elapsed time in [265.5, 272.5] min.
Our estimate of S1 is 47.3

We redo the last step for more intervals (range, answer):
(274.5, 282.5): 43.5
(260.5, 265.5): 56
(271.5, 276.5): 42.9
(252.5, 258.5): 54.8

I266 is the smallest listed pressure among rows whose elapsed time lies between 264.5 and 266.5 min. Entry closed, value 47.3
